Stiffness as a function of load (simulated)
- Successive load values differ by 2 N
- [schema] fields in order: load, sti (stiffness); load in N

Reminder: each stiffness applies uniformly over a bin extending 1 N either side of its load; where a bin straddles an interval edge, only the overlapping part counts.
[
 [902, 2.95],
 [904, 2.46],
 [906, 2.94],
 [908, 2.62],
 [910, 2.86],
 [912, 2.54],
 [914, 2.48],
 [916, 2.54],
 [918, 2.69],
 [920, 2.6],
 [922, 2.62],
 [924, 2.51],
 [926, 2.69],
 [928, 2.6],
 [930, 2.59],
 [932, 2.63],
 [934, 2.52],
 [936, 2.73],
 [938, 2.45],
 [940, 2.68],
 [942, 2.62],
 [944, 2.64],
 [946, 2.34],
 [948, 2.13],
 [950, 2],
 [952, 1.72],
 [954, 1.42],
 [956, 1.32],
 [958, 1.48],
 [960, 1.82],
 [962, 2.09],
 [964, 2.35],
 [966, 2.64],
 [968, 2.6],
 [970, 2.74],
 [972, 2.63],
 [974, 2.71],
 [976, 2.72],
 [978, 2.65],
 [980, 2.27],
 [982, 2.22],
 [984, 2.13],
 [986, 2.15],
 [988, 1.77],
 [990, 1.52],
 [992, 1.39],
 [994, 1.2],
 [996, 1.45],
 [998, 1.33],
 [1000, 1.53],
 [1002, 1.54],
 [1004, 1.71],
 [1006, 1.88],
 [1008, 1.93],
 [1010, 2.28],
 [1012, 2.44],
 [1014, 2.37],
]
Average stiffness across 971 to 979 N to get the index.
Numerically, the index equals 2.68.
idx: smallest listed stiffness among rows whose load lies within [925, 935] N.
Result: 2.52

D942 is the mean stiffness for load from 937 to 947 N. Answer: 2.55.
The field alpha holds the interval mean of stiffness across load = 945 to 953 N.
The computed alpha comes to 2.05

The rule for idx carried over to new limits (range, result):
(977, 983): 2.22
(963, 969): 2.35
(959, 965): 1.82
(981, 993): 1.39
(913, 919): 2.48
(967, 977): 2.6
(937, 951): 2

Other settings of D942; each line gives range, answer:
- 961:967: 2.36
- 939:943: 2.65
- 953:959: 1.41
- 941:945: 2.63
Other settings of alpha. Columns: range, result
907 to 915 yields 2.62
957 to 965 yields 1.93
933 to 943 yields 2.6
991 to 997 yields 1.35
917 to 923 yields 2.64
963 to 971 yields 2.58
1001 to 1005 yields 1.62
